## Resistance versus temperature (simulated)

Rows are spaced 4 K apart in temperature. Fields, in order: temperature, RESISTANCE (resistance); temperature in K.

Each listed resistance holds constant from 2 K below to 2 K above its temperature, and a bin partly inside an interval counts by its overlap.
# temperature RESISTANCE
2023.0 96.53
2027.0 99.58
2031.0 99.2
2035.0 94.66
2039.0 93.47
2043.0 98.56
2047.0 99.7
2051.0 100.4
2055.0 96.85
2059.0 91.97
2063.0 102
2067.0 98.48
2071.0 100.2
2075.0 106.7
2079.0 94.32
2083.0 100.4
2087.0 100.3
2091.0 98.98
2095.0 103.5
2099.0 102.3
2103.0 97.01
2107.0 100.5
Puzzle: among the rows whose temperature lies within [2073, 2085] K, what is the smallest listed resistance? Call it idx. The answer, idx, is 94.32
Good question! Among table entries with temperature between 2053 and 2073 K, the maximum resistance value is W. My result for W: 102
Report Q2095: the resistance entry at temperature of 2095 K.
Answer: 103.5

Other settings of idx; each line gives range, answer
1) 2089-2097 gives 98.98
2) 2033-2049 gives 93.47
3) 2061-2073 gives 98.48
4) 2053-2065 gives 91.97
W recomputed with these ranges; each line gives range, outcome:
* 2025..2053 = 100.4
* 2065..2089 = 106.7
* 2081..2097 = 103.5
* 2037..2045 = 98.56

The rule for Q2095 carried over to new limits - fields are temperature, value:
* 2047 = 99.7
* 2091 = 98.98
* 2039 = 93.47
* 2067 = 98.48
